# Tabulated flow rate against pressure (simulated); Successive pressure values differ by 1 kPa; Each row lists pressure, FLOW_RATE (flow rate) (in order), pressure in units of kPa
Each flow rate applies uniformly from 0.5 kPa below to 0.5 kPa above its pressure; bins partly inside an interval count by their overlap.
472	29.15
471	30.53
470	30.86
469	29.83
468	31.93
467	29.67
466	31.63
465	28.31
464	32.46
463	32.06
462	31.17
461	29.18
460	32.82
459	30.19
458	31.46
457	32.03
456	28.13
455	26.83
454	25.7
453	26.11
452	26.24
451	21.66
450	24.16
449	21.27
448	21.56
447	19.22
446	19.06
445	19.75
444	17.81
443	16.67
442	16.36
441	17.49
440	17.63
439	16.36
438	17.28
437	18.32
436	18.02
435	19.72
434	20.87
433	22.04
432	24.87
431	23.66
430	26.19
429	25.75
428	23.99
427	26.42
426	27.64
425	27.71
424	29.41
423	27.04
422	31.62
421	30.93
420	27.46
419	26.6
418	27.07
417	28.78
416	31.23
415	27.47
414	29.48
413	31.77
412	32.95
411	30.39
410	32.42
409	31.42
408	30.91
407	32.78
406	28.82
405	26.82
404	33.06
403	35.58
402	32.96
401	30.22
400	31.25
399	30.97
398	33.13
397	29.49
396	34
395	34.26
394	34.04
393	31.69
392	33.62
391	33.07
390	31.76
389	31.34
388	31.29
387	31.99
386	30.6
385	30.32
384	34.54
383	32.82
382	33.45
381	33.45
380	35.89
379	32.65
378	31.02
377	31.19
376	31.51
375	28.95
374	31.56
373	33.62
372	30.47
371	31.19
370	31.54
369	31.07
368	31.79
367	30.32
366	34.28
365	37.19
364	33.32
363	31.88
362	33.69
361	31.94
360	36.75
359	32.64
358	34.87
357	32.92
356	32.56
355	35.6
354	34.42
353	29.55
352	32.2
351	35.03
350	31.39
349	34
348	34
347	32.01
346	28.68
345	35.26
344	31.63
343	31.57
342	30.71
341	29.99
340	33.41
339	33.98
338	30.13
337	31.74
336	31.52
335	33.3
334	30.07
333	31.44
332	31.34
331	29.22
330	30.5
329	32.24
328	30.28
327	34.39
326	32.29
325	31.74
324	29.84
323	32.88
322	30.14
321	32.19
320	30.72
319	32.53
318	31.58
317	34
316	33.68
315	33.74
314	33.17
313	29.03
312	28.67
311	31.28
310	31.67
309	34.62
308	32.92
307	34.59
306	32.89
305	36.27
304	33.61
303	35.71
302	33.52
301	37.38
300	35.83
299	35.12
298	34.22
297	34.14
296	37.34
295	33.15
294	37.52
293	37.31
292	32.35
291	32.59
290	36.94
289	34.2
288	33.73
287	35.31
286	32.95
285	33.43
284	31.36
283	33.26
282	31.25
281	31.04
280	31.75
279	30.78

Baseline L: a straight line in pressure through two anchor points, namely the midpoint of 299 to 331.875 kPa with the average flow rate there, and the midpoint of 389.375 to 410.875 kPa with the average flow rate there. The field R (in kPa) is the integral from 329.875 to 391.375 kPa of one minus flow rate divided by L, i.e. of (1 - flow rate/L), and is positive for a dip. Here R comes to 0.0 kPa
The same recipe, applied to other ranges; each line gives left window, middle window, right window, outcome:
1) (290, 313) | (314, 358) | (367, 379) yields 0.8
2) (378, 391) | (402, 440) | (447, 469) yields 4.2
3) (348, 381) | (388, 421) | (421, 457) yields -4.4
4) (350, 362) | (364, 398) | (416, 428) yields -1.0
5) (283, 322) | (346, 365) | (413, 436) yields -1.7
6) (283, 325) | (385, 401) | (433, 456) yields -4.3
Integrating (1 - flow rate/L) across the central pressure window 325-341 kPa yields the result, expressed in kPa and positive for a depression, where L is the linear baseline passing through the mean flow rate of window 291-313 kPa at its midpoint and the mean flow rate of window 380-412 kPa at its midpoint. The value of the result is 0.86 kPa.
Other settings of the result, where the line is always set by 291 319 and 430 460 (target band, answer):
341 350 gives -0.46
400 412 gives -2.78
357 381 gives -3.37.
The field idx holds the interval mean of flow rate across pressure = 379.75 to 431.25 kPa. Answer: 30.6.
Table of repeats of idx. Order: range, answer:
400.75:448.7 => 25.6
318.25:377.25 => 32.2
